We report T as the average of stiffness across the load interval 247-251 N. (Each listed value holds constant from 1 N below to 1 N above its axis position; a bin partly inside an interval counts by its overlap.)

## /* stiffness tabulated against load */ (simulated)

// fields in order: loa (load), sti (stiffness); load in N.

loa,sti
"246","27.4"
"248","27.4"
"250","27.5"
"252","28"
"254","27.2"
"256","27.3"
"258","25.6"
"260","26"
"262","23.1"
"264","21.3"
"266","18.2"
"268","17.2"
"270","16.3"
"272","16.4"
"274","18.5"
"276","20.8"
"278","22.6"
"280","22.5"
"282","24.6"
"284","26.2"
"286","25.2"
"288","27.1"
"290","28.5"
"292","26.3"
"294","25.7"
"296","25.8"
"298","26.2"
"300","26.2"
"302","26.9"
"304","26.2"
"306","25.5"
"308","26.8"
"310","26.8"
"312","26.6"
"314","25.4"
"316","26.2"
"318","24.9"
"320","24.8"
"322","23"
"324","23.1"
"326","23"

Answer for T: 27.4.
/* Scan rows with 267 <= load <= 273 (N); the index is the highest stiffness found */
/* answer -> 17.2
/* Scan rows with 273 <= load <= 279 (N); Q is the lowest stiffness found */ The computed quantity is 18.5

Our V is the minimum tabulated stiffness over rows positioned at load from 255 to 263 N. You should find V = 23.1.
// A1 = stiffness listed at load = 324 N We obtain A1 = 23.1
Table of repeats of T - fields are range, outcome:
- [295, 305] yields 26.3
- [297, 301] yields 26.2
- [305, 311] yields 26.4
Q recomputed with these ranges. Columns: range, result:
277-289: 22.5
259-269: 17.2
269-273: 16.3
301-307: 25.5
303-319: 24.9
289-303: 25.7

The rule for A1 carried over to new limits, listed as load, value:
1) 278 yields 22.6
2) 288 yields 27.1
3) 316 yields 26.2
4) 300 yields 26.2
